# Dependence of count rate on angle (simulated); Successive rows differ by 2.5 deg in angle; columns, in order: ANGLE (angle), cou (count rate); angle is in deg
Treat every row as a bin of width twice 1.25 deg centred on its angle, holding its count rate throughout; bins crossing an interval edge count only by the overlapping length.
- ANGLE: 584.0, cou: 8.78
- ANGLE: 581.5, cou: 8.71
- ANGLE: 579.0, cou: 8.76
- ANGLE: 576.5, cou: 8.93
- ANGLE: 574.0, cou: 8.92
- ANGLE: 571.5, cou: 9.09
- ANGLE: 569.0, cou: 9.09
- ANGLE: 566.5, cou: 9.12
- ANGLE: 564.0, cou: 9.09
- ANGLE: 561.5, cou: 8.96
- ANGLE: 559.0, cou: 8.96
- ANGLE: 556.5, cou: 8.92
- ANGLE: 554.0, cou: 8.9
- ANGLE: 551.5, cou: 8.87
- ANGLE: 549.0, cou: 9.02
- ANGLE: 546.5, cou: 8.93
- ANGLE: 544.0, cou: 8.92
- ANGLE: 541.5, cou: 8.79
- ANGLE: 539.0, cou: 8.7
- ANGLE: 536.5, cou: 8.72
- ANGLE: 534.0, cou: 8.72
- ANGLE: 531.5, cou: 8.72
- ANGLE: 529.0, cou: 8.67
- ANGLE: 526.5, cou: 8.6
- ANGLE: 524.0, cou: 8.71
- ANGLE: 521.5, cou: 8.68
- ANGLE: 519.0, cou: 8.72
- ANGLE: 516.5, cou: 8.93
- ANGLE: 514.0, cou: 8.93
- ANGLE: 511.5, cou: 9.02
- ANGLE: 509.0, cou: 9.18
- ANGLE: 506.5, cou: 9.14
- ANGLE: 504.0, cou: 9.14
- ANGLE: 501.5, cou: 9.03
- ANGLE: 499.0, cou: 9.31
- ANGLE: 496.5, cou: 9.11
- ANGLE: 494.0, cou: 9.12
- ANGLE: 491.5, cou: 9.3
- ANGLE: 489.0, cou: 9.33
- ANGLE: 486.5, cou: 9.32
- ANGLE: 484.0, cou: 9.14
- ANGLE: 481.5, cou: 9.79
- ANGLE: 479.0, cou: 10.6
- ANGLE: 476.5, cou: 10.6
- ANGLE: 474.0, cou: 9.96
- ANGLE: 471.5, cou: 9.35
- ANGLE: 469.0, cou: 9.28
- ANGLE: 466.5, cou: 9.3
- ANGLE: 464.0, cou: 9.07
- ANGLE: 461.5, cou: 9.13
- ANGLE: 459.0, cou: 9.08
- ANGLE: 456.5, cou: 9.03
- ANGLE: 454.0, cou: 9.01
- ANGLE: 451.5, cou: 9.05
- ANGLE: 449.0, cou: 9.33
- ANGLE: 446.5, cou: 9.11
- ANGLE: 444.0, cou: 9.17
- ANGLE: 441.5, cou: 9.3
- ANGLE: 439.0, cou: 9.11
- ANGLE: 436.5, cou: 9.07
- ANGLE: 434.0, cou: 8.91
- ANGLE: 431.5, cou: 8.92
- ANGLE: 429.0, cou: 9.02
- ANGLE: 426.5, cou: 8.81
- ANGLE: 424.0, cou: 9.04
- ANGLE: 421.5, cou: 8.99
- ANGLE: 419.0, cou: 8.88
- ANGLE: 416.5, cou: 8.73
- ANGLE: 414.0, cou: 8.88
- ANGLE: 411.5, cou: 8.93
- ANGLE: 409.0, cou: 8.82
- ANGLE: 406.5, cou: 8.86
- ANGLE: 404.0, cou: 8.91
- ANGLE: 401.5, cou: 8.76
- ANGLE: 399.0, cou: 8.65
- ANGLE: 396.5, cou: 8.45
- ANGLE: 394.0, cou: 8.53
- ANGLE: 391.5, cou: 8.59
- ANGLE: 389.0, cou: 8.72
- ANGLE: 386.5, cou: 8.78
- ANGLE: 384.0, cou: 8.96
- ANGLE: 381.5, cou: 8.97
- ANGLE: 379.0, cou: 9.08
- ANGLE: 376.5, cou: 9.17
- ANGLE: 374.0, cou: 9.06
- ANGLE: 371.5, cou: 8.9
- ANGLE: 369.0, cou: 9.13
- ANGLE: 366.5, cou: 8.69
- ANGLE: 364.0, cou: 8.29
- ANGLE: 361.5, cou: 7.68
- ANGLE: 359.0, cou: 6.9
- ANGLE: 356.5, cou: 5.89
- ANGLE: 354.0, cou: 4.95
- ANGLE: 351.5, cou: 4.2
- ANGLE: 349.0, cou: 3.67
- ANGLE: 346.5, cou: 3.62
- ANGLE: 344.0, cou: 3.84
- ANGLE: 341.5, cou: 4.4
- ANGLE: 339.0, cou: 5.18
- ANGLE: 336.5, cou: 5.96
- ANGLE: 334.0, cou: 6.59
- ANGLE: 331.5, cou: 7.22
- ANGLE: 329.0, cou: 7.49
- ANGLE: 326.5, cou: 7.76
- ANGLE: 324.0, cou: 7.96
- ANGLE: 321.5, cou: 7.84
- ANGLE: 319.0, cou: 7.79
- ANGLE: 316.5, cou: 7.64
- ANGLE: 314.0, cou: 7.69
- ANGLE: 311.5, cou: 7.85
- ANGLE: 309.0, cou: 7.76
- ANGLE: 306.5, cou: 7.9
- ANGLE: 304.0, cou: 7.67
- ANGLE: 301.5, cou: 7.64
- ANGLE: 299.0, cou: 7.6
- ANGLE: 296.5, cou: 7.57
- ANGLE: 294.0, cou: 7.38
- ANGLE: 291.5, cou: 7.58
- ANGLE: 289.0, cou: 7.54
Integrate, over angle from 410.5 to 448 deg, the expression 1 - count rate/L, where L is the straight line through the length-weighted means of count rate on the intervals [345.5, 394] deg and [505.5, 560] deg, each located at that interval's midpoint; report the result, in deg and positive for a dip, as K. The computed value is -4.4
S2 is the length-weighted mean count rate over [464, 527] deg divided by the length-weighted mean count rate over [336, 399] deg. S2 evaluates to 1.3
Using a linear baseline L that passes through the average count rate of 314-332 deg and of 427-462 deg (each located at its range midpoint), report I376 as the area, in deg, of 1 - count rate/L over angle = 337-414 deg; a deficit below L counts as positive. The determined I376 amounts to 7.2 deg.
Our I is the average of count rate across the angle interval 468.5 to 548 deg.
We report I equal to 9.14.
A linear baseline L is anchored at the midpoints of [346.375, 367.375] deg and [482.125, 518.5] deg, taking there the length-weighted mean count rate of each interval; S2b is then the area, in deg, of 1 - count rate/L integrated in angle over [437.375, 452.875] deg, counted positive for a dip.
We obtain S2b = -2.4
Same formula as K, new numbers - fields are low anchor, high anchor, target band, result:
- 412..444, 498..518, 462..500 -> -1.9 deg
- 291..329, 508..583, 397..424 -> -2.1 deg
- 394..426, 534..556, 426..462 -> -1.0 deg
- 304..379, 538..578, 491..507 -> -1.4 deg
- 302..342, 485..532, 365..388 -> -3.6 deg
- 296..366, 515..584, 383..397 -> -2.7 deg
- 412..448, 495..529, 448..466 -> -0.2 deg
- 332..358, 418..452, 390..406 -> -2.8 deg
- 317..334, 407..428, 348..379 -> 3.2 deg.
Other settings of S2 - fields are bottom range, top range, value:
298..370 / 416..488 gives 1.37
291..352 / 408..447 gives 1.33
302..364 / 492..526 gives 1.38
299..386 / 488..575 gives 1.25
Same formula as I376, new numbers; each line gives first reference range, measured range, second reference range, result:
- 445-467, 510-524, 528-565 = 0.15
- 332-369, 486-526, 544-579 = -4.43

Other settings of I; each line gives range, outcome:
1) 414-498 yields 9.24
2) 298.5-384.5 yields 7.15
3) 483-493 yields 9.27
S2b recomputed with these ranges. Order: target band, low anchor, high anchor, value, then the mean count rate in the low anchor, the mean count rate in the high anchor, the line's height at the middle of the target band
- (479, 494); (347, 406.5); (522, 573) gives -1.63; 7.92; 8.87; 8.53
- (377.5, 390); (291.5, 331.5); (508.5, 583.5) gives -1.34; 7.68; 8.87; 8.05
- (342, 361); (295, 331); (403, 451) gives 7.76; 7.71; 8.99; 8.14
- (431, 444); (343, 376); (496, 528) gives -2.12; 6.61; 8.96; 7.81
